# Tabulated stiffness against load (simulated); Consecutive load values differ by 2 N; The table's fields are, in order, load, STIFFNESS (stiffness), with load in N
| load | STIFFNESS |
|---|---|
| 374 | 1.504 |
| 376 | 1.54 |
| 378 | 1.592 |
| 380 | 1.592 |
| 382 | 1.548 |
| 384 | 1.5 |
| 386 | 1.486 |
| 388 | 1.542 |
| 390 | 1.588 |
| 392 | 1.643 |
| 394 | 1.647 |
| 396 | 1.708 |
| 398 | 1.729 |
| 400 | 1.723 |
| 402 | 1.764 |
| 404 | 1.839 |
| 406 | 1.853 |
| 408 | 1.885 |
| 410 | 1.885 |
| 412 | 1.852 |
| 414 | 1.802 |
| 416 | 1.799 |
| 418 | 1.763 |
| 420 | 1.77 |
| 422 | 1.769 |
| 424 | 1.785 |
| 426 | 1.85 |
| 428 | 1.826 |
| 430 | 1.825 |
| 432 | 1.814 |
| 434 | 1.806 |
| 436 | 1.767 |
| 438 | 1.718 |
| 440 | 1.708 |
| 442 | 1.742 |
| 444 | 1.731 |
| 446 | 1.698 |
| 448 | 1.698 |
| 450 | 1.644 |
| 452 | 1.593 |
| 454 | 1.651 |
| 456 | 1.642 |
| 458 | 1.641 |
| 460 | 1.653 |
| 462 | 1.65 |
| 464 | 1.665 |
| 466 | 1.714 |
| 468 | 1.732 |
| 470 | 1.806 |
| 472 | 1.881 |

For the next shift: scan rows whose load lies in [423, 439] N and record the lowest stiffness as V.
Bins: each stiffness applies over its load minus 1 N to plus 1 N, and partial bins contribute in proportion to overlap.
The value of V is 1.718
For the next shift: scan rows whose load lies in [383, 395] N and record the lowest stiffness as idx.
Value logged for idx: 1.486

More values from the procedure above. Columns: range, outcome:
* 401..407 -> 1.764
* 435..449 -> 1.698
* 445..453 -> 1.593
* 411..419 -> 1.763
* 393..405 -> 1.647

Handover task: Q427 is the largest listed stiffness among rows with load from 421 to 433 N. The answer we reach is 1.85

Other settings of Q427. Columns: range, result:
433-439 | 1.806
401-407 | 1.853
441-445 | 1.742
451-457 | 1.651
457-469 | 1.732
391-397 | 1.708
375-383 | 1.592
